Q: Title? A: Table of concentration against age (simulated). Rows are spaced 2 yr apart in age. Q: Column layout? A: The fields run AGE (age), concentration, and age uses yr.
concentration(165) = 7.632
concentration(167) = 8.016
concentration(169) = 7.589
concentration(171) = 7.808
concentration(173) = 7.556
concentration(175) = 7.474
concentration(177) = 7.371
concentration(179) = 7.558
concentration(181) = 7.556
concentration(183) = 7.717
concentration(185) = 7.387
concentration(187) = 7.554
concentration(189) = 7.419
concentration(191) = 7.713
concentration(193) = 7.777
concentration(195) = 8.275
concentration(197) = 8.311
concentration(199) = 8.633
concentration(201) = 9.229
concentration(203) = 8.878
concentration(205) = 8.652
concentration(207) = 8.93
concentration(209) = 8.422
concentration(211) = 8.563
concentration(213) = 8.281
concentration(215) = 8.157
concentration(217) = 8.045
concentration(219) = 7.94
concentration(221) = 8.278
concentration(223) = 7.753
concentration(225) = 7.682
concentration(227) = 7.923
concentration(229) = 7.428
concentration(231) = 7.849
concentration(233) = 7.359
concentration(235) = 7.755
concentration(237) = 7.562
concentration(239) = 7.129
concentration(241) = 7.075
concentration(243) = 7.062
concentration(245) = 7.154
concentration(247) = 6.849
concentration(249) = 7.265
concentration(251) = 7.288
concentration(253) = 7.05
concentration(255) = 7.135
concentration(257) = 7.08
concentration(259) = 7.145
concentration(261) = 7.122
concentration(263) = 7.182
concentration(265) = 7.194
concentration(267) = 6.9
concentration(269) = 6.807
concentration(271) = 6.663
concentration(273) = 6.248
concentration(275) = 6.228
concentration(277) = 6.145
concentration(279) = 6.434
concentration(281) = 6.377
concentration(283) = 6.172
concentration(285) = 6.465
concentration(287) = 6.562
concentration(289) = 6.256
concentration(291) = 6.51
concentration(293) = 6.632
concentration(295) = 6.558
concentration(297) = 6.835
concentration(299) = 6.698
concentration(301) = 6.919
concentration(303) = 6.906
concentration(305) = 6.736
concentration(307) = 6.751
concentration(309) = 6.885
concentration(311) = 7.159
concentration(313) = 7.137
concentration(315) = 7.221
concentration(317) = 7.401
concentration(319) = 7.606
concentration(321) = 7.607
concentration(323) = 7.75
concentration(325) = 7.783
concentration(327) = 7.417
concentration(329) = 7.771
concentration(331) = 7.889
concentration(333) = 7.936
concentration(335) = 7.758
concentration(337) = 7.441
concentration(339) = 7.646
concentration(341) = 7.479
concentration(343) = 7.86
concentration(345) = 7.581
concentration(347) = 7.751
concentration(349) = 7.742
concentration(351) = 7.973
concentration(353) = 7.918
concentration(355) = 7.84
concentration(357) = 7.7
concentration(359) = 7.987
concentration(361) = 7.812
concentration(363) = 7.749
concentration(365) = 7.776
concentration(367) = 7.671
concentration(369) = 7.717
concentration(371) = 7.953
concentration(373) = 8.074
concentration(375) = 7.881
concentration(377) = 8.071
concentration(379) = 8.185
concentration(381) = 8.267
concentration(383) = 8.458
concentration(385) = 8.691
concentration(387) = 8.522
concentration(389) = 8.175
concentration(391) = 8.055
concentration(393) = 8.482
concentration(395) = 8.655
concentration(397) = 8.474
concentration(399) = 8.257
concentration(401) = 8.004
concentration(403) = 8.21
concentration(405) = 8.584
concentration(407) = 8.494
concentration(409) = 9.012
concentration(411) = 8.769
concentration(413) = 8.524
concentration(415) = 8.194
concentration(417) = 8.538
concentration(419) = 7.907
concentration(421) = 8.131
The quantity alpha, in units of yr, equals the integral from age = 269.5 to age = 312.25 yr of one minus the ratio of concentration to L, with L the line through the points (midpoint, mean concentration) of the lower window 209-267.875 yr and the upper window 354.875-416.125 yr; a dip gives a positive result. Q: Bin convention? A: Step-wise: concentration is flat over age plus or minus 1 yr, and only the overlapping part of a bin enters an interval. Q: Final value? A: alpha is 6.5 yr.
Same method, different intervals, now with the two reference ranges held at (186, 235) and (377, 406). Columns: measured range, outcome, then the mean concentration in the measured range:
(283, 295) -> 2.56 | 6.46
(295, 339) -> 5.06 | 7.3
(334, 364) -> 1.97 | 7.75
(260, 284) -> 4.61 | 6.62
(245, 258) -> 1.68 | 7.11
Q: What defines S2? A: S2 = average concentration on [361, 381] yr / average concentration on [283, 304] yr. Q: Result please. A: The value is 1.2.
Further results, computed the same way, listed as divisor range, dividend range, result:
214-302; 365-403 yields 1.16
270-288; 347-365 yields 1.23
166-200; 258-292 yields 0.85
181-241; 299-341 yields 0.92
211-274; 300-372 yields 1.02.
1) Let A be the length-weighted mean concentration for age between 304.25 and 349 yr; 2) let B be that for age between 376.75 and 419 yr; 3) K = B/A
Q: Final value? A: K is 1.12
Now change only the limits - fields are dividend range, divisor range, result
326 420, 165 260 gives 1.04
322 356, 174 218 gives 0.96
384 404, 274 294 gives 1.31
